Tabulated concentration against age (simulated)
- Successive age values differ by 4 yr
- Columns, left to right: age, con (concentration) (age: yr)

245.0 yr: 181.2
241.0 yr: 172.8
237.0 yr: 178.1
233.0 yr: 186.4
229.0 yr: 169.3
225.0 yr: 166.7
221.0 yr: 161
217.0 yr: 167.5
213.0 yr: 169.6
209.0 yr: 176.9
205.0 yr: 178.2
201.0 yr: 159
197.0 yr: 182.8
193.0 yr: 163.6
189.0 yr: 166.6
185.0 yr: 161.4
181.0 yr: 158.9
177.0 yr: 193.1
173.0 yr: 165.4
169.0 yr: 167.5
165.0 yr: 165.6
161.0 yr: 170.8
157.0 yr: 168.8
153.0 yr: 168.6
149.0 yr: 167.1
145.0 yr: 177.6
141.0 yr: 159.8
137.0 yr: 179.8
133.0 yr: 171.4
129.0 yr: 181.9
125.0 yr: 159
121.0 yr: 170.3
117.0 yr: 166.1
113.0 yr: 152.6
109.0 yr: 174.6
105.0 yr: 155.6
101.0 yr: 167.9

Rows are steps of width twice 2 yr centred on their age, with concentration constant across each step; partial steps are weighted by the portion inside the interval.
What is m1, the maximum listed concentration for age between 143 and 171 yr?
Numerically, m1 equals 177.6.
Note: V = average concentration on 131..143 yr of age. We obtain 170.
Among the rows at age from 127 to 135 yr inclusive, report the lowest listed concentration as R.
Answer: 171.4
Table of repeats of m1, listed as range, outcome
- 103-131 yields 181.9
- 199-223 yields 178.2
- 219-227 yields 166.7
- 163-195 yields 193.1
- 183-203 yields 182.8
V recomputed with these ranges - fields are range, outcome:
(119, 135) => 171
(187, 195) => 165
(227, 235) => 178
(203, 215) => 175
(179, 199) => 167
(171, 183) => 172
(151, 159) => 169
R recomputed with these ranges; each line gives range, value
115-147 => 159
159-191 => 158.9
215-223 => 161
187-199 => 163.6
